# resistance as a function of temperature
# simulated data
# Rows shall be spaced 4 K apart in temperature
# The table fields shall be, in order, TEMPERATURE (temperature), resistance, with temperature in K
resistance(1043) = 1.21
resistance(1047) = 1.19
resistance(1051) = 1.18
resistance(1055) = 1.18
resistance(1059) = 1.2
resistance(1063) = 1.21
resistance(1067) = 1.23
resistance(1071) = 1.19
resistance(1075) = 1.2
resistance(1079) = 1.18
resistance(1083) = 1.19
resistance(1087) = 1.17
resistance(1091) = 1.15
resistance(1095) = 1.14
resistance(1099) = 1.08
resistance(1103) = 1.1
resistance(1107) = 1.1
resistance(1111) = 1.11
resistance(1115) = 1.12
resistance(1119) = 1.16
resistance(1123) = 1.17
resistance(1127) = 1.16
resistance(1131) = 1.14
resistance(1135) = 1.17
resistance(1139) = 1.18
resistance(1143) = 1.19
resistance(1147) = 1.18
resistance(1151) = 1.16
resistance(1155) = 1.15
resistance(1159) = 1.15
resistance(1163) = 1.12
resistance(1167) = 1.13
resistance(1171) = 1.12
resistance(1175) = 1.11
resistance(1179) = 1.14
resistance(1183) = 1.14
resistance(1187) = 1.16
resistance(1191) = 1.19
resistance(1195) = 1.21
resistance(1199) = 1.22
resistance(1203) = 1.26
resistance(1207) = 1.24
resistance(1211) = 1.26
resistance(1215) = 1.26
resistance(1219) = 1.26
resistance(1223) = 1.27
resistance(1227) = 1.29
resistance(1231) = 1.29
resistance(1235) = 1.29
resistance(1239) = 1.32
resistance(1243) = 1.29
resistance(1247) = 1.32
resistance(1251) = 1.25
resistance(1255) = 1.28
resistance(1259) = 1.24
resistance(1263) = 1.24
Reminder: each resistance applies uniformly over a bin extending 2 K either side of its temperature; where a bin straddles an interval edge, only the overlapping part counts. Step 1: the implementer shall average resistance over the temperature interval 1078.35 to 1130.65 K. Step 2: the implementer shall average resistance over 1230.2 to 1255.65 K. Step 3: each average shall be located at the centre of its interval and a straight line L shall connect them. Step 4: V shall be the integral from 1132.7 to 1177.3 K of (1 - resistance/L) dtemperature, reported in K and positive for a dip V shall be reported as 1.6 K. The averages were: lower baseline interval 1.14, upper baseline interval 1.29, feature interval 1.15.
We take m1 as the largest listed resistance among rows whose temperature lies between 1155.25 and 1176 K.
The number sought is 1.15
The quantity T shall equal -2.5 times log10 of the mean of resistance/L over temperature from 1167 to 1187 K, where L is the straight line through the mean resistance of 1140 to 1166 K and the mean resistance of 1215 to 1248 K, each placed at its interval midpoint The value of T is 0.06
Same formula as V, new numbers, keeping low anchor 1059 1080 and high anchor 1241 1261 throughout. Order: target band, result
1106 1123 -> 1.28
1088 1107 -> 1.50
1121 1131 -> 0.54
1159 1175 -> 1.51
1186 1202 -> 0.66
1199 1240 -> -0.22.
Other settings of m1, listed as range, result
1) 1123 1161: 1.19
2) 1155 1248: 1.32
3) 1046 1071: 1.23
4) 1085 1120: 1.17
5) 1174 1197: 1.21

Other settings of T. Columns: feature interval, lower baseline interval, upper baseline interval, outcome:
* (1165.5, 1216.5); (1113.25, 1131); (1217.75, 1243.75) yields 0.05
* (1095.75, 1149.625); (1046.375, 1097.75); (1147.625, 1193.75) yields 0.02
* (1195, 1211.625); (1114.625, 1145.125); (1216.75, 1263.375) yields 0.00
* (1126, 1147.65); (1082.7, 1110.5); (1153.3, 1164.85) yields -0.03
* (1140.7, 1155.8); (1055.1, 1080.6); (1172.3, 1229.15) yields 0.03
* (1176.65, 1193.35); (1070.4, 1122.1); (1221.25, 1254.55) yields 0.07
